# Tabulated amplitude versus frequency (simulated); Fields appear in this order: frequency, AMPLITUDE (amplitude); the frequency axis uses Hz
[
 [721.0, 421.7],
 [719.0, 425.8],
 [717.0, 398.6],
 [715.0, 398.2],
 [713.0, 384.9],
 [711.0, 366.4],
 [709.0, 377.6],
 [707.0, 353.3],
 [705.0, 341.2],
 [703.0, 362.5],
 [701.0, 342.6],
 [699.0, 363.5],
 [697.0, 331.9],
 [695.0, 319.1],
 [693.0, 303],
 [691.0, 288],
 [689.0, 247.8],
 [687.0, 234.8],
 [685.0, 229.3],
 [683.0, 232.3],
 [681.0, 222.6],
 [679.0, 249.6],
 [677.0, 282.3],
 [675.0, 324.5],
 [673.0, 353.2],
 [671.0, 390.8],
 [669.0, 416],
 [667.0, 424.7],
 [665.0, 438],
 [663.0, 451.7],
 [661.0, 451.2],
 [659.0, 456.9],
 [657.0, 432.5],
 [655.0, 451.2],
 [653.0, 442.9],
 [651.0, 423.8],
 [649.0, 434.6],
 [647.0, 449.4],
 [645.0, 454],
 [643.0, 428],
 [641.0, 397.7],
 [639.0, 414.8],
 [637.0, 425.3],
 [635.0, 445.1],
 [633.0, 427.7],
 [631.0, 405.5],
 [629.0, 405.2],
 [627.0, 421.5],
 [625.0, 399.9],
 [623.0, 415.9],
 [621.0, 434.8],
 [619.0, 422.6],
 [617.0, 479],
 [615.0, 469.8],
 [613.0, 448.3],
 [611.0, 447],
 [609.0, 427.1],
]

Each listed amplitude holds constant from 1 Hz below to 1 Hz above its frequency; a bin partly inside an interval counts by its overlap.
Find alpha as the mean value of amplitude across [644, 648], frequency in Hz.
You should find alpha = 452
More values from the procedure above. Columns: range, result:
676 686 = 243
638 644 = 414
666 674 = 396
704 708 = 347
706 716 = 376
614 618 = 474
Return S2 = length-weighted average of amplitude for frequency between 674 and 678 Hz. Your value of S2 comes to 303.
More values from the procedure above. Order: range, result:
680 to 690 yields 233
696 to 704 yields 350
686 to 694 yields 268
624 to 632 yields 408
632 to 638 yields 433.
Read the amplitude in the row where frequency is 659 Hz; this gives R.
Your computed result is 456.9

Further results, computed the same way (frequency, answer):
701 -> 342.6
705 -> 341.2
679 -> 249.6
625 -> 399.9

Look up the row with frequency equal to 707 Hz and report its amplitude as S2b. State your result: 353.3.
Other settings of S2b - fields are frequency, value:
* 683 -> 232.3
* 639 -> 414.8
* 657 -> 432.5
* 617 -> 479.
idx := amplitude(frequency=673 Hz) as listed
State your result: 353.2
